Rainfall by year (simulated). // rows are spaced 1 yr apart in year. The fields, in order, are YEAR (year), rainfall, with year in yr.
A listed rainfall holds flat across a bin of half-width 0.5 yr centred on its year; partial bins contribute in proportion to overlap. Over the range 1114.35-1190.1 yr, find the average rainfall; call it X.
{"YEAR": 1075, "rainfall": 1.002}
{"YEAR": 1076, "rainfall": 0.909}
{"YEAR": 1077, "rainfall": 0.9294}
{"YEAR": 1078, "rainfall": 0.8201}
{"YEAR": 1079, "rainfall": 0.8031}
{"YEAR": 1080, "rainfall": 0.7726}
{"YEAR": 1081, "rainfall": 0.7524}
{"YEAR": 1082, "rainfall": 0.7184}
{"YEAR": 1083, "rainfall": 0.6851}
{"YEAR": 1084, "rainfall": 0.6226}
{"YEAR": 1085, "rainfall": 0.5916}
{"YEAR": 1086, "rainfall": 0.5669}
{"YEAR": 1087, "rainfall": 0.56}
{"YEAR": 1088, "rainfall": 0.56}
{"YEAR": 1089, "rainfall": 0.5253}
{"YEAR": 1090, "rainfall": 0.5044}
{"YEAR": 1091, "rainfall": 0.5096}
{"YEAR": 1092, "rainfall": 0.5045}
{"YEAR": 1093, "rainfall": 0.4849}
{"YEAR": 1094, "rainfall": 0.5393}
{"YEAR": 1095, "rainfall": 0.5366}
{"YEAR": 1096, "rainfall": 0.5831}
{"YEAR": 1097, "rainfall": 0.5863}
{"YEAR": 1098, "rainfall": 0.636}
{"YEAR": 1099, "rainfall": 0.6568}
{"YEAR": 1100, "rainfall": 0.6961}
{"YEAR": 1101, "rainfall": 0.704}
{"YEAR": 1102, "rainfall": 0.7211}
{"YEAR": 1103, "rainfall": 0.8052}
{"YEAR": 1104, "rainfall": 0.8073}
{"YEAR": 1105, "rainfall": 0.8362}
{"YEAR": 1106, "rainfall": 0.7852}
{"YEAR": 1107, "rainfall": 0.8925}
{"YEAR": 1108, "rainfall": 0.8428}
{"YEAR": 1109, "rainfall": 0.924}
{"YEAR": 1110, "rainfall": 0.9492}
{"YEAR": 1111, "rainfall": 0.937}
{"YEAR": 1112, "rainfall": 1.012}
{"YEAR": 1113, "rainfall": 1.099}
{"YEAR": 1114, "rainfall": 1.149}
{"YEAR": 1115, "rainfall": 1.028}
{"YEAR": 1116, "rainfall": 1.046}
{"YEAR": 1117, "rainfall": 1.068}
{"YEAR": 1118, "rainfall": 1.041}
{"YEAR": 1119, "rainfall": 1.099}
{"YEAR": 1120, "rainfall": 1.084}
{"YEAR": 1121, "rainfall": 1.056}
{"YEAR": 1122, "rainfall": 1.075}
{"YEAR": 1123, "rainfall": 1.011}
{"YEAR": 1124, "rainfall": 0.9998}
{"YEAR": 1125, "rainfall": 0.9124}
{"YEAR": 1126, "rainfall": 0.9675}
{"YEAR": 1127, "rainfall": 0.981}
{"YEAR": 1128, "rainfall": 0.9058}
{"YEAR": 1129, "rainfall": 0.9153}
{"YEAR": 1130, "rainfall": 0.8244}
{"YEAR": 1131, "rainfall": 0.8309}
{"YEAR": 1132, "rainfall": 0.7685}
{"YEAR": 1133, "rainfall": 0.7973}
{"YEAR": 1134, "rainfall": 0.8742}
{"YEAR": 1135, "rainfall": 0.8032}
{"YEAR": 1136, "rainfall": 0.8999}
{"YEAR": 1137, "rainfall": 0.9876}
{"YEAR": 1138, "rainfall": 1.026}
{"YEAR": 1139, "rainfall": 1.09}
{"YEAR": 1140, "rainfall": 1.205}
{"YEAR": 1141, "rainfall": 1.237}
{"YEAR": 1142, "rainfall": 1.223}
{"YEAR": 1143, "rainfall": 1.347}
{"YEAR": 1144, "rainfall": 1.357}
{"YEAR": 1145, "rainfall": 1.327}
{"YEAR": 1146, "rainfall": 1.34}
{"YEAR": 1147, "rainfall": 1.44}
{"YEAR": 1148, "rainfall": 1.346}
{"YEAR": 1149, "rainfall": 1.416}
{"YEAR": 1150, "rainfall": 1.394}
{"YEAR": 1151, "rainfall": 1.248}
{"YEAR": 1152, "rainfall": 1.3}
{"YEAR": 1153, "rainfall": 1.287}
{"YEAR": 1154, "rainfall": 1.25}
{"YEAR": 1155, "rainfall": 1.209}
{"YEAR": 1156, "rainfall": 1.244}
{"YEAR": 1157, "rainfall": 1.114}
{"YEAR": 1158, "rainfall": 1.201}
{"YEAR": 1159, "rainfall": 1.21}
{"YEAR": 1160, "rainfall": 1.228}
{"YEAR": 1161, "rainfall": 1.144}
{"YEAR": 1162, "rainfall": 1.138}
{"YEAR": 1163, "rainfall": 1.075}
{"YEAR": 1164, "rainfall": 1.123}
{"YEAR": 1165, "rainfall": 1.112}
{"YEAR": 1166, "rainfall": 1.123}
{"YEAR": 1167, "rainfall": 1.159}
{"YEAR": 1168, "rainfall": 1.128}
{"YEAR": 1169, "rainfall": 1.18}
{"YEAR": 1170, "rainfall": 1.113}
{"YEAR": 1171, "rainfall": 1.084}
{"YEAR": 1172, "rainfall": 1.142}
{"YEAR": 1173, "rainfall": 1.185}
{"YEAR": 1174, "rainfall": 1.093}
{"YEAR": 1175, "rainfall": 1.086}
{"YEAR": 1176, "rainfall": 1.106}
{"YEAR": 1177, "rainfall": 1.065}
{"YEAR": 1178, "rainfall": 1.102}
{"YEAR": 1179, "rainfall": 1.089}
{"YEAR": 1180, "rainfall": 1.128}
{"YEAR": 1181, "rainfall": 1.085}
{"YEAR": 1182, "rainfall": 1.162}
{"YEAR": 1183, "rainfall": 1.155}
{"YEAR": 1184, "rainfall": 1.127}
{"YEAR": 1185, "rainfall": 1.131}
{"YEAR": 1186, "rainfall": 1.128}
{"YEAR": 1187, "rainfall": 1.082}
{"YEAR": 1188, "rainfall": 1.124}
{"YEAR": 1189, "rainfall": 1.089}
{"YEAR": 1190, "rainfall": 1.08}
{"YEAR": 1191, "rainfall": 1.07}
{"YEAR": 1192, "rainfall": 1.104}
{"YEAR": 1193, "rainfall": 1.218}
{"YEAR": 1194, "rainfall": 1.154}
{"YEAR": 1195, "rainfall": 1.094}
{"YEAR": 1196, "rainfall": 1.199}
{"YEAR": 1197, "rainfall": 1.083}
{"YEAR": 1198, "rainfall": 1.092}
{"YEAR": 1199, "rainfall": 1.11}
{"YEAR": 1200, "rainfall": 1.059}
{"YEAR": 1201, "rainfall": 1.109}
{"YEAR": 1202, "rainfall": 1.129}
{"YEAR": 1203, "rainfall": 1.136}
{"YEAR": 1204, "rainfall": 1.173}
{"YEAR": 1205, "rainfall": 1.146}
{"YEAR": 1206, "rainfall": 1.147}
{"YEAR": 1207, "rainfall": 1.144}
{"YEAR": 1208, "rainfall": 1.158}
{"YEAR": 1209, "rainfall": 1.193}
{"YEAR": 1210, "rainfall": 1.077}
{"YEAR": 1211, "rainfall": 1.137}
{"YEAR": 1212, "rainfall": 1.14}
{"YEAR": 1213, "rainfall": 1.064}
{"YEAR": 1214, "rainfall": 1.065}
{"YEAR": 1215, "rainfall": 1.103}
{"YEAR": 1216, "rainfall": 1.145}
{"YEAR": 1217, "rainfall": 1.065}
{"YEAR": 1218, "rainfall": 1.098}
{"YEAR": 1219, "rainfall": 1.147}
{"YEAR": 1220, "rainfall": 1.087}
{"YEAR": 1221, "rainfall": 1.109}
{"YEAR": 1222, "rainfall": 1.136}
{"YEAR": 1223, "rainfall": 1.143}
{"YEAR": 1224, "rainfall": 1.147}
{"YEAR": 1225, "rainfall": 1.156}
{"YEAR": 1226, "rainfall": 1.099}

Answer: 1.11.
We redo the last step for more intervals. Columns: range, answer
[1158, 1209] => 1.13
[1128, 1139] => 0.884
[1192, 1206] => 1.13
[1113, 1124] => 1.06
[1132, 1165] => 1.18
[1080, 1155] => 0.921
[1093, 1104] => 0.646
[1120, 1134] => 0.93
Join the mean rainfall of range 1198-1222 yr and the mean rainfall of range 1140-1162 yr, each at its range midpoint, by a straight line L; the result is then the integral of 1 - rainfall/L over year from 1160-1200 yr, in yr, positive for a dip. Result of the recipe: 2.6 yr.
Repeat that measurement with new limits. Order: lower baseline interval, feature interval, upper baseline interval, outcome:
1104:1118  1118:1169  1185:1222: -4.8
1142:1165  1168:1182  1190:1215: 1.0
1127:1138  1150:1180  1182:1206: -4.7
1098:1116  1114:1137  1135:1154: 1.8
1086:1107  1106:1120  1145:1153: -2.3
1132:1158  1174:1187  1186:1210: 0.4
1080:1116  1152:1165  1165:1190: -2.1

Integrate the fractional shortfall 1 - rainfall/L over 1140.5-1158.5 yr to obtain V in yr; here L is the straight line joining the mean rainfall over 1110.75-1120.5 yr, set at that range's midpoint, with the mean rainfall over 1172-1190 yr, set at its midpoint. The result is -3.4 yr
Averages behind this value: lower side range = 1.06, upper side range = 1.11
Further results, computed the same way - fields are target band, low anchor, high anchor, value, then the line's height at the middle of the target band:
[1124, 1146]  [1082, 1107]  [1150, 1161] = 0.3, 1.03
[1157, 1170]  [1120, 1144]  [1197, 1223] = -1.3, 1.05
